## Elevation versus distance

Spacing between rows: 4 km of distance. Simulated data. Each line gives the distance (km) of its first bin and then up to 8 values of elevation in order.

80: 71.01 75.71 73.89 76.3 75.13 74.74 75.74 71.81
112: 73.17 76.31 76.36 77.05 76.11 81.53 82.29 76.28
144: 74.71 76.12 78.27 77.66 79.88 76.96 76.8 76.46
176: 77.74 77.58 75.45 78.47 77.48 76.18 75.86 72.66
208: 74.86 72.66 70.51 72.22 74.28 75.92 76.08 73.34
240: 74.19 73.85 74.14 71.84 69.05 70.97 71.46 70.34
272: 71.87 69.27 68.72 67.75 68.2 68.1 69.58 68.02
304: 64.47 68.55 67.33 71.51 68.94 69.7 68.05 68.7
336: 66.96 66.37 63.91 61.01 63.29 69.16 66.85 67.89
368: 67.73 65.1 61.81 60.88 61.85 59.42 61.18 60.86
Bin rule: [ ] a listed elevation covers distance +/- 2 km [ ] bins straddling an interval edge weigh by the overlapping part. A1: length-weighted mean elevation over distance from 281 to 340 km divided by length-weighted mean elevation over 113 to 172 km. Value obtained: 0.9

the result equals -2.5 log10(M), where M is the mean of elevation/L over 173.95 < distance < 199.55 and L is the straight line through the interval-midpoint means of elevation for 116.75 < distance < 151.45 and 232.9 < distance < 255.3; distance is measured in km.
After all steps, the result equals -0.02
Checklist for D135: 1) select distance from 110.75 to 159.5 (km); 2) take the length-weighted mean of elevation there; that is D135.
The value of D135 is 77.3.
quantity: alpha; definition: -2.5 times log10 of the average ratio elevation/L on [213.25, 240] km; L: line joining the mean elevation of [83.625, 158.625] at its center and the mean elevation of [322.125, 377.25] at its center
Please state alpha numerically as -0.03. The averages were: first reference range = 76.3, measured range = 73.7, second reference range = 66.2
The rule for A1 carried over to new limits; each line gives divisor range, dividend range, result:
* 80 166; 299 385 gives 0.87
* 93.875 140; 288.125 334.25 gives 0.90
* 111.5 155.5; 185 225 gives 0.96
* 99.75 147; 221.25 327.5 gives 0.92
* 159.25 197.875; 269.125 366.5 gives 0.88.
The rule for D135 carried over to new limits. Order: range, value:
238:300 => 70.5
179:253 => 74.6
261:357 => 68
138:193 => 77.1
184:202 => 76.8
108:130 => 75.4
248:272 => 71.1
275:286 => 68.5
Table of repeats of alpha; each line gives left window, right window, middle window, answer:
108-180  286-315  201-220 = 0.006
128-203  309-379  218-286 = 0.002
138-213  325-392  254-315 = 0.010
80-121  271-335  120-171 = -0.063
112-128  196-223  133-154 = -0.033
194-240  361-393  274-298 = 0.014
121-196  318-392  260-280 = 0.001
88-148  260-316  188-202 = -0.056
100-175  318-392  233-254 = -0.036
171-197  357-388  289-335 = 0.001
